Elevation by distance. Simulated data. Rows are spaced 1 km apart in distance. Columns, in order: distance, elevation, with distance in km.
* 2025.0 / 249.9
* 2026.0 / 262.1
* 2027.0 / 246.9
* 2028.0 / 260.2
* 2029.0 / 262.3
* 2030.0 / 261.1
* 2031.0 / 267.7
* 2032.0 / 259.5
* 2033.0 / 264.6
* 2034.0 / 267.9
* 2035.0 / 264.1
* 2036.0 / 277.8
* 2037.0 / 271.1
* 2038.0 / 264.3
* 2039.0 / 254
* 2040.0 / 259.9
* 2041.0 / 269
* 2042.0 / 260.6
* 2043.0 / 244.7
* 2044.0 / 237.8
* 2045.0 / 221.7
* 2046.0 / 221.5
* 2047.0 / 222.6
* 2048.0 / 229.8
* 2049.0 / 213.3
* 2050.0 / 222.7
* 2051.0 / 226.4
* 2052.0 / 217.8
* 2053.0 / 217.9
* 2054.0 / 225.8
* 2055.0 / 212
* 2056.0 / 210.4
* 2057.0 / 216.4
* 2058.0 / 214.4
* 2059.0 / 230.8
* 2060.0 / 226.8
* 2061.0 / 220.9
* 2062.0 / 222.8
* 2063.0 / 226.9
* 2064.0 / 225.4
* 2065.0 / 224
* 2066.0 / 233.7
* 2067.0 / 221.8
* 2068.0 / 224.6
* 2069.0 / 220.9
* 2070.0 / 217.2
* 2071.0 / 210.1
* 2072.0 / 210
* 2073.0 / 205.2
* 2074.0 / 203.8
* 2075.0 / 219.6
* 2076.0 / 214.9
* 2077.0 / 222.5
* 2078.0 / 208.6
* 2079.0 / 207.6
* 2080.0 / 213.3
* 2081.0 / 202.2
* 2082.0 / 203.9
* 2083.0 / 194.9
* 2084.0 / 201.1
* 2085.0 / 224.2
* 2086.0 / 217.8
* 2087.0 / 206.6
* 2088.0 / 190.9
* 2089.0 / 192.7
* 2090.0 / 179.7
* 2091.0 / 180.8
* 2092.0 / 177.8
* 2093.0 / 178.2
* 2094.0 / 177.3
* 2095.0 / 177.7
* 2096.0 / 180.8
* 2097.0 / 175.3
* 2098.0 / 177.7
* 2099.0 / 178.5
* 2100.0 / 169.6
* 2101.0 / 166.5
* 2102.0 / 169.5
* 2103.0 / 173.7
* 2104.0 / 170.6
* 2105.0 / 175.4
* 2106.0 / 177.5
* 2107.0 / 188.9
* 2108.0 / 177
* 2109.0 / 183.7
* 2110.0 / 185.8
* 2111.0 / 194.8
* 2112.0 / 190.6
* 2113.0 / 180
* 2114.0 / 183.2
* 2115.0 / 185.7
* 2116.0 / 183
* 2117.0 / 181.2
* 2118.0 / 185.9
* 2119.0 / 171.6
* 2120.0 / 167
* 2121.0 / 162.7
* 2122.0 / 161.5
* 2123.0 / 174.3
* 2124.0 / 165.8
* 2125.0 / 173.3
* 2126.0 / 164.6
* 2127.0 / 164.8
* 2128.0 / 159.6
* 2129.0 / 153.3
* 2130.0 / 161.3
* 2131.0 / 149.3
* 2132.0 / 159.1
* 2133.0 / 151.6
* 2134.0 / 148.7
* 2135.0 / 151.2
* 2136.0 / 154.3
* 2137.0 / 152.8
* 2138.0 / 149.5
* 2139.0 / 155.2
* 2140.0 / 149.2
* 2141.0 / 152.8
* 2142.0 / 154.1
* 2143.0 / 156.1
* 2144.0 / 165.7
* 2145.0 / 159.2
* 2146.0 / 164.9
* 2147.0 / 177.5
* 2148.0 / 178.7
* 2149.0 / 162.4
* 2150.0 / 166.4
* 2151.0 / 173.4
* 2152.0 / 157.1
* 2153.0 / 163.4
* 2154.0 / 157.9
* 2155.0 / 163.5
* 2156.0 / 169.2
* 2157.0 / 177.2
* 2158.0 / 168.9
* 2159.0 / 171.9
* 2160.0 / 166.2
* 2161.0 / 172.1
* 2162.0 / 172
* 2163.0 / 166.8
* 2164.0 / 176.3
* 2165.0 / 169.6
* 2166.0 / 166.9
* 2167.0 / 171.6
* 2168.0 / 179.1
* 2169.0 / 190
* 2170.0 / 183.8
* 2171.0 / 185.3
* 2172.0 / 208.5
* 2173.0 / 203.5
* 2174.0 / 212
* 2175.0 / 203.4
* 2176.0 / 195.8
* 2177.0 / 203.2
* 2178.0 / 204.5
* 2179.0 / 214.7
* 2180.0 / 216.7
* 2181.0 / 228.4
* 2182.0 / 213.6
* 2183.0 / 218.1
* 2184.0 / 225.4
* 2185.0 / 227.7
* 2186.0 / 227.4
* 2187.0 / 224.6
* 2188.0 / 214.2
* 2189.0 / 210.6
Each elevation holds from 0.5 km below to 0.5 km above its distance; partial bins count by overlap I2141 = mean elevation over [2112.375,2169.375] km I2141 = 166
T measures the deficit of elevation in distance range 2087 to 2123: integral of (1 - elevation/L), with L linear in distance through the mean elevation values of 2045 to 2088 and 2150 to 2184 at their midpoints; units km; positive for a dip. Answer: 4.6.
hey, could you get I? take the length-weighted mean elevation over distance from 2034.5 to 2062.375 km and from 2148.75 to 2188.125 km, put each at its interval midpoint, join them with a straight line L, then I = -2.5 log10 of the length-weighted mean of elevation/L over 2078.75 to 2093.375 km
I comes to 0.117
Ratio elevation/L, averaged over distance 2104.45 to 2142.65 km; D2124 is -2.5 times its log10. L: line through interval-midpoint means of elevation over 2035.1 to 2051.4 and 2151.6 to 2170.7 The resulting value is 0.16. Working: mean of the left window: 244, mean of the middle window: 168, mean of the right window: 171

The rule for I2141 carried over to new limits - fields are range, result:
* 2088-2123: 178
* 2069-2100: 198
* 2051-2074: 220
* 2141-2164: 166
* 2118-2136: 162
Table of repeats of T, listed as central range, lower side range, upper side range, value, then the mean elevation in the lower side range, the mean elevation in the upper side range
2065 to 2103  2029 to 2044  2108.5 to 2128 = 2.5 km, 262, 176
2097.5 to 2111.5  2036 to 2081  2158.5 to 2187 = 2.4 km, 226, 196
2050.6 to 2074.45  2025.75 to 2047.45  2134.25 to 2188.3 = 2.0 km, 256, 181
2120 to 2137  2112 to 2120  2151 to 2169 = 1.7 km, 181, 170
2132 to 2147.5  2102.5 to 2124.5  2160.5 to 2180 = 2.3 km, 178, 189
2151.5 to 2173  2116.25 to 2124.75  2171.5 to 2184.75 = 2.9 km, 172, 212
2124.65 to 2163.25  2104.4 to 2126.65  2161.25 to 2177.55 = 4.4 km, 178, 187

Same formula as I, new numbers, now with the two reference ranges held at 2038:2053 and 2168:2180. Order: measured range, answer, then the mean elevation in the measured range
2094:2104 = 0.259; 174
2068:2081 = 0.075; 213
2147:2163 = 0.217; 168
